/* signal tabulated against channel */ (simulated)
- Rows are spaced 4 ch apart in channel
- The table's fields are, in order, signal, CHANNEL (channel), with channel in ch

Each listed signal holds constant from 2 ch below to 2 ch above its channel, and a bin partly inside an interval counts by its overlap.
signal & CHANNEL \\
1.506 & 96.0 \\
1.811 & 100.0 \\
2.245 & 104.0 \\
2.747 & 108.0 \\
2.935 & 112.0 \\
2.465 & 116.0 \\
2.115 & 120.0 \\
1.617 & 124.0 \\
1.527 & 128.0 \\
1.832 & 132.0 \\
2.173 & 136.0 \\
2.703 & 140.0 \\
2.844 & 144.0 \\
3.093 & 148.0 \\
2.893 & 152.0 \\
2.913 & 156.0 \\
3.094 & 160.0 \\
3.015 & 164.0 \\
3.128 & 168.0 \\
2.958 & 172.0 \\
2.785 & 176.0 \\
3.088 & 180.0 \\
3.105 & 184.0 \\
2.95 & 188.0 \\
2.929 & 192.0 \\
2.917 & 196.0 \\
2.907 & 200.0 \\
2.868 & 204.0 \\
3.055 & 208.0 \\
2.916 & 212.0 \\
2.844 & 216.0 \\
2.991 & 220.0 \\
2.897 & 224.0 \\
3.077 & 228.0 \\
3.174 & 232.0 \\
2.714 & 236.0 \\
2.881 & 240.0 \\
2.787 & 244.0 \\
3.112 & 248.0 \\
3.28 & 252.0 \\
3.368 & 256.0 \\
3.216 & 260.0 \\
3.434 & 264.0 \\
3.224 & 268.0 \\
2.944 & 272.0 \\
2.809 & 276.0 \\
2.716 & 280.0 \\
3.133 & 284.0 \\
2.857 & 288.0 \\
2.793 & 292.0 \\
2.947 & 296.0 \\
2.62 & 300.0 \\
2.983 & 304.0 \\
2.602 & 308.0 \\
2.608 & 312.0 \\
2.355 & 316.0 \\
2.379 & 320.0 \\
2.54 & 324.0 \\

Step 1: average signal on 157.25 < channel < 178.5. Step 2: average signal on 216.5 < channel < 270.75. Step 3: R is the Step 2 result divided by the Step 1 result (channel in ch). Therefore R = 1.03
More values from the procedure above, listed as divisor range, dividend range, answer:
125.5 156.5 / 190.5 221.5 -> 1.19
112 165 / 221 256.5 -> 1.21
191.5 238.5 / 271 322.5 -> 0.93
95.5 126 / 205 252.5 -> 1.34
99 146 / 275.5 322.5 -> 1.21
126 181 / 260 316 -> 1.07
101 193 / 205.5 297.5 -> 1.14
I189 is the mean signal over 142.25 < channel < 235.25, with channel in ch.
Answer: 2.97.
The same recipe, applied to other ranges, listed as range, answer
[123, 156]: 2.39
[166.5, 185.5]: 3.01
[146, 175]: 3.01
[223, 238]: 2.97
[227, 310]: 2.98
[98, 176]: 2.54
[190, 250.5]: 2.94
